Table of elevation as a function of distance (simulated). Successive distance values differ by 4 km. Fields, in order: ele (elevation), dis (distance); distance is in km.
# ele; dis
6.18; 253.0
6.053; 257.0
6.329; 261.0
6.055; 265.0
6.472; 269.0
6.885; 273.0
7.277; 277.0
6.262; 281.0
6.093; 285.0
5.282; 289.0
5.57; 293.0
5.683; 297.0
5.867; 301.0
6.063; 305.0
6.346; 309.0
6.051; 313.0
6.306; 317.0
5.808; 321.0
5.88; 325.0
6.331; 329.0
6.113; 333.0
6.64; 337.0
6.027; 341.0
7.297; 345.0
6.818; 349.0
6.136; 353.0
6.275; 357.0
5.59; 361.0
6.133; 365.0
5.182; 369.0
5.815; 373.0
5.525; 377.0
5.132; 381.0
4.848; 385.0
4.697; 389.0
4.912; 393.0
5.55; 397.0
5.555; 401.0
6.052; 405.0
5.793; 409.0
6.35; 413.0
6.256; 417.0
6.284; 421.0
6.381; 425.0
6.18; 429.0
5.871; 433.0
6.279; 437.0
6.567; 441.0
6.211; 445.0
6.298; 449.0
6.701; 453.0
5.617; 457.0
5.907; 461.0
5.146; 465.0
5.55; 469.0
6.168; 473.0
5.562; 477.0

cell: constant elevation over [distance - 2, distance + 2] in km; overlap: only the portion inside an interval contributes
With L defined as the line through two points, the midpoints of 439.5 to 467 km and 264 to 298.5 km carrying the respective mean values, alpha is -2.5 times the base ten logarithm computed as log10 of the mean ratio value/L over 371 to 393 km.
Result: 0.18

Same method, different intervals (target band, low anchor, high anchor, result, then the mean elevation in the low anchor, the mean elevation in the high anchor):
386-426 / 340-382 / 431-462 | 0.07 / 6.01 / 6.19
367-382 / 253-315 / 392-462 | 0.12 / 6.15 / 6.06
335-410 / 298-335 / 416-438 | 0.06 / 6.07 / 6.2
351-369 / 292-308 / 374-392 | -0.12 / 5.84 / 5.09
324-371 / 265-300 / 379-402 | -0.13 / 6.17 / 5.1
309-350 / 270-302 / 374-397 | -0.12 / 6.13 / 5.1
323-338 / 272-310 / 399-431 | -0.02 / 6.11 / 6.11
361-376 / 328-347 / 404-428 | 0.12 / 6.49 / 6.19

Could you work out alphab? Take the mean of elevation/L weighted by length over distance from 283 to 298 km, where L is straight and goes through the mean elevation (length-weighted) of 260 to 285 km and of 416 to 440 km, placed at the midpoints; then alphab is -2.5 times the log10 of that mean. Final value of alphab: 0.15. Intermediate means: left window 6.52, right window 6.22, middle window 5.66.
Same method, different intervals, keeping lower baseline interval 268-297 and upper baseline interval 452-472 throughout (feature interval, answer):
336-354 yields -0.094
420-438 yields -0.063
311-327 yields 0.020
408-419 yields -0.051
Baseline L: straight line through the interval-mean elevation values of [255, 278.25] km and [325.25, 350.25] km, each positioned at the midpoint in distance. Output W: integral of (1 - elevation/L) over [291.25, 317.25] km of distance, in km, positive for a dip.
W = 2.1 km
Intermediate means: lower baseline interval 6.49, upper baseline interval 6.48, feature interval 5.97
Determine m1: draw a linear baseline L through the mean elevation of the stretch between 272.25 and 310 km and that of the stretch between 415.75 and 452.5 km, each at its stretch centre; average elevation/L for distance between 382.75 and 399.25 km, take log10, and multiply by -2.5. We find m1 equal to 0.24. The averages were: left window 6.1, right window 6.28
